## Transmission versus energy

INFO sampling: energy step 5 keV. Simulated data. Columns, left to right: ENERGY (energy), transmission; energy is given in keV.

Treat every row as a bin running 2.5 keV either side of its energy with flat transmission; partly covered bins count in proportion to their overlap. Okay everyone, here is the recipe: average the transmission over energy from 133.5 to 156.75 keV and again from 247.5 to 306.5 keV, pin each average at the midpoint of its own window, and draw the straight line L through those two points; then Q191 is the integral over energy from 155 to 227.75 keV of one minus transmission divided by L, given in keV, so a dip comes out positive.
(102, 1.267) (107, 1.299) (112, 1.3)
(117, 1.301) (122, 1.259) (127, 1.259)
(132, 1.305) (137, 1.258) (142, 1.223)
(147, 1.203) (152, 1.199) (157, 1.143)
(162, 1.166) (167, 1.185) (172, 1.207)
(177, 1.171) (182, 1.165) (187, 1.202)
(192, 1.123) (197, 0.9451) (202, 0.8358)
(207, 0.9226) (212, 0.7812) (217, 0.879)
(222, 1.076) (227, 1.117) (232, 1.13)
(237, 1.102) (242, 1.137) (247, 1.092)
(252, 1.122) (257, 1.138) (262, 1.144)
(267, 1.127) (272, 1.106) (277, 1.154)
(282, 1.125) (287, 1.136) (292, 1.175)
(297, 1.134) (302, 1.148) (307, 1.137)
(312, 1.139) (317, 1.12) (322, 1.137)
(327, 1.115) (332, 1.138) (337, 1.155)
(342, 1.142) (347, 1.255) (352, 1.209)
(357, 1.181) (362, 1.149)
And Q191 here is 7.95 keV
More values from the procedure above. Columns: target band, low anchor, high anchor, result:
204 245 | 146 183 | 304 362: 5.4 keV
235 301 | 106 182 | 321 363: 3.2 keV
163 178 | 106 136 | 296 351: 0.8 keV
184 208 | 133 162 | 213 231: 1.5 keV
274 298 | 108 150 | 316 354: 0.8 keV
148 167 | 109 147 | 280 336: 1.1 keV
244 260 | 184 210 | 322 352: -0.8 keV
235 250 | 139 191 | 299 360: 0.8 keV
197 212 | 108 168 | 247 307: 4.0 keV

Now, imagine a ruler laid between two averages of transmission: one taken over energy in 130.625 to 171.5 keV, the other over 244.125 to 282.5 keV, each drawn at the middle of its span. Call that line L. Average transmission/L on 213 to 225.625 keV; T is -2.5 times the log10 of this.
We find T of 0.20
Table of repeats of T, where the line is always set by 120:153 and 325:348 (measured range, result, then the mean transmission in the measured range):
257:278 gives 0.051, 1.13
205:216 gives 0.382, 0.852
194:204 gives 0.322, 0.905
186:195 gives 0.071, 1.14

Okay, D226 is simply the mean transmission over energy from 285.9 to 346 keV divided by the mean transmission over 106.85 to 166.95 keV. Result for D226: 0.92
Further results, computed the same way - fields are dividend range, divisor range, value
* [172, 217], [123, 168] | 0.84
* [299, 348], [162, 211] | 1.06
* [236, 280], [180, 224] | 1.14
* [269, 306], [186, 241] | 1.13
